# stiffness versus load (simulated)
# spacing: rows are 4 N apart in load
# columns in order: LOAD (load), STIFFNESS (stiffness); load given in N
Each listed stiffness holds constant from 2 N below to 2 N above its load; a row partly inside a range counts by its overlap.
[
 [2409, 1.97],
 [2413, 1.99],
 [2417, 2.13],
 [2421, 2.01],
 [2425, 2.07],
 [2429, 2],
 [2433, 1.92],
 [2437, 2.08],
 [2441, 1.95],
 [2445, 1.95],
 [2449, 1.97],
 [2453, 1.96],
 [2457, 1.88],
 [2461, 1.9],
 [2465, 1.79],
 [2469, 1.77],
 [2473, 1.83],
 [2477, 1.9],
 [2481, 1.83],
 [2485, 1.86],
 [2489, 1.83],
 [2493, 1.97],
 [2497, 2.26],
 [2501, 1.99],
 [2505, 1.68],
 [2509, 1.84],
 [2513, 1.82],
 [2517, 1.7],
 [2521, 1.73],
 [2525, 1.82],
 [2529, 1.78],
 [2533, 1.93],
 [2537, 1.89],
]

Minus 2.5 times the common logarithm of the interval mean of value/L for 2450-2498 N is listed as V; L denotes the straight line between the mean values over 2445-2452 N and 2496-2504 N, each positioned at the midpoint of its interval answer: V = 0.06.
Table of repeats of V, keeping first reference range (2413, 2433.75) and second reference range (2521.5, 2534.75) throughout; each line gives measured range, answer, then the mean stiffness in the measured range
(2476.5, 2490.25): 0.036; 1.85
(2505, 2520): 0.054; 1.77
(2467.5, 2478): 0.060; 1.83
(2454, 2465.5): 0.048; 1.87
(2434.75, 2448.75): 0.003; 1.99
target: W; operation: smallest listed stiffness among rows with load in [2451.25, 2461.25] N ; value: 1.88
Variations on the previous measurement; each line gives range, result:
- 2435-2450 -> 1.95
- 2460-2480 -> 1.77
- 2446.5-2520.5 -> 1.68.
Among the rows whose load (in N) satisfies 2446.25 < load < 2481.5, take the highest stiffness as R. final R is 1.97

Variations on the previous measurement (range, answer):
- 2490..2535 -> 2.26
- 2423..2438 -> 2.08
